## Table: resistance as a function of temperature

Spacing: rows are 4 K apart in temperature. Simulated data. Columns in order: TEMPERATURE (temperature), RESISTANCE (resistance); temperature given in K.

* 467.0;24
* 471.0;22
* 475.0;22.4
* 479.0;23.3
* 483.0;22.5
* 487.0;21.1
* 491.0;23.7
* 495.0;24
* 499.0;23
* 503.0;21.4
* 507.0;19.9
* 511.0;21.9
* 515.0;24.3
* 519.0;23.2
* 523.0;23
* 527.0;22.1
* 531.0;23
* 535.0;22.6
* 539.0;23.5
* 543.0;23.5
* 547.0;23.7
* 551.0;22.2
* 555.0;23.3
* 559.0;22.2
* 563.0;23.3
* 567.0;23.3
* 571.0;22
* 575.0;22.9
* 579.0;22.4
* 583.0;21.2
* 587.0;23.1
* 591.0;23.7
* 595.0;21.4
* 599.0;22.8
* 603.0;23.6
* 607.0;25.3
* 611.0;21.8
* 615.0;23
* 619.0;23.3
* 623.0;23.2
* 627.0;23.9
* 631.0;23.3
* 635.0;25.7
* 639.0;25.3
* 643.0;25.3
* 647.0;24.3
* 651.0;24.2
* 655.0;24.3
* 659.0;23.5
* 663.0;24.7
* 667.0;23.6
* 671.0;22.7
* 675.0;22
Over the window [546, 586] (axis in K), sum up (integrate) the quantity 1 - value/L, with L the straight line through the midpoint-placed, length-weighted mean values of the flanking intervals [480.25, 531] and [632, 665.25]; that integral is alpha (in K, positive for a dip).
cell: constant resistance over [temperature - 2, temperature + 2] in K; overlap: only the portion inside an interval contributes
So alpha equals 1.33 K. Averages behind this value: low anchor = 22.5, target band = 22.6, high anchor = 24.6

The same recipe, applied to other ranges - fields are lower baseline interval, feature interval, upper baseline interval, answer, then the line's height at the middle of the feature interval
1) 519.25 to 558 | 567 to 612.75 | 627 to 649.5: 2.1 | 23.9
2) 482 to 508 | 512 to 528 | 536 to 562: -0.3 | 22.7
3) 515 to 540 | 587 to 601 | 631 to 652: 0.8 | 24.1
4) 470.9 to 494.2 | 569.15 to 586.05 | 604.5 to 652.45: 1.0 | 23.5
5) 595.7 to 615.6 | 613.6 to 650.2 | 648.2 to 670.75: -0.9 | 23.6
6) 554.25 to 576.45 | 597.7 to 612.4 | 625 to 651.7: 0.2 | 23.8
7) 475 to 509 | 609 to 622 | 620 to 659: 0.7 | 24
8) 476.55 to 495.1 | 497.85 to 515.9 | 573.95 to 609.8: 0.7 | 22.8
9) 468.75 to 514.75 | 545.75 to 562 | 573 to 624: -0.1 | 22.7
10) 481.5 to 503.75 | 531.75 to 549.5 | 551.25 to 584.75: -0.5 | 22.6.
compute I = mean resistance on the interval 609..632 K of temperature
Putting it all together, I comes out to 23.1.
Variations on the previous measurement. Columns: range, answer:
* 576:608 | 22.9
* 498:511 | 21.4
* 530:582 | 22.9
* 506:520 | 22.4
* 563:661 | 23.4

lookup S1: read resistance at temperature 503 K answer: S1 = 21.4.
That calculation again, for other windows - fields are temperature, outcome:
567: 23.3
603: 23.6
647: 24.3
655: 24.3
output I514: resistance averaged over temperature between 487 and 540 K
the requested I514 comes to 22.7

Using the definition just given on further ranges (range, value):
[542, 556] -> 23.1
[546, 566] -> 22.9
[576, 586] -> 22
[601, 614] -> 23.5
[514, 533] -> 23.1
